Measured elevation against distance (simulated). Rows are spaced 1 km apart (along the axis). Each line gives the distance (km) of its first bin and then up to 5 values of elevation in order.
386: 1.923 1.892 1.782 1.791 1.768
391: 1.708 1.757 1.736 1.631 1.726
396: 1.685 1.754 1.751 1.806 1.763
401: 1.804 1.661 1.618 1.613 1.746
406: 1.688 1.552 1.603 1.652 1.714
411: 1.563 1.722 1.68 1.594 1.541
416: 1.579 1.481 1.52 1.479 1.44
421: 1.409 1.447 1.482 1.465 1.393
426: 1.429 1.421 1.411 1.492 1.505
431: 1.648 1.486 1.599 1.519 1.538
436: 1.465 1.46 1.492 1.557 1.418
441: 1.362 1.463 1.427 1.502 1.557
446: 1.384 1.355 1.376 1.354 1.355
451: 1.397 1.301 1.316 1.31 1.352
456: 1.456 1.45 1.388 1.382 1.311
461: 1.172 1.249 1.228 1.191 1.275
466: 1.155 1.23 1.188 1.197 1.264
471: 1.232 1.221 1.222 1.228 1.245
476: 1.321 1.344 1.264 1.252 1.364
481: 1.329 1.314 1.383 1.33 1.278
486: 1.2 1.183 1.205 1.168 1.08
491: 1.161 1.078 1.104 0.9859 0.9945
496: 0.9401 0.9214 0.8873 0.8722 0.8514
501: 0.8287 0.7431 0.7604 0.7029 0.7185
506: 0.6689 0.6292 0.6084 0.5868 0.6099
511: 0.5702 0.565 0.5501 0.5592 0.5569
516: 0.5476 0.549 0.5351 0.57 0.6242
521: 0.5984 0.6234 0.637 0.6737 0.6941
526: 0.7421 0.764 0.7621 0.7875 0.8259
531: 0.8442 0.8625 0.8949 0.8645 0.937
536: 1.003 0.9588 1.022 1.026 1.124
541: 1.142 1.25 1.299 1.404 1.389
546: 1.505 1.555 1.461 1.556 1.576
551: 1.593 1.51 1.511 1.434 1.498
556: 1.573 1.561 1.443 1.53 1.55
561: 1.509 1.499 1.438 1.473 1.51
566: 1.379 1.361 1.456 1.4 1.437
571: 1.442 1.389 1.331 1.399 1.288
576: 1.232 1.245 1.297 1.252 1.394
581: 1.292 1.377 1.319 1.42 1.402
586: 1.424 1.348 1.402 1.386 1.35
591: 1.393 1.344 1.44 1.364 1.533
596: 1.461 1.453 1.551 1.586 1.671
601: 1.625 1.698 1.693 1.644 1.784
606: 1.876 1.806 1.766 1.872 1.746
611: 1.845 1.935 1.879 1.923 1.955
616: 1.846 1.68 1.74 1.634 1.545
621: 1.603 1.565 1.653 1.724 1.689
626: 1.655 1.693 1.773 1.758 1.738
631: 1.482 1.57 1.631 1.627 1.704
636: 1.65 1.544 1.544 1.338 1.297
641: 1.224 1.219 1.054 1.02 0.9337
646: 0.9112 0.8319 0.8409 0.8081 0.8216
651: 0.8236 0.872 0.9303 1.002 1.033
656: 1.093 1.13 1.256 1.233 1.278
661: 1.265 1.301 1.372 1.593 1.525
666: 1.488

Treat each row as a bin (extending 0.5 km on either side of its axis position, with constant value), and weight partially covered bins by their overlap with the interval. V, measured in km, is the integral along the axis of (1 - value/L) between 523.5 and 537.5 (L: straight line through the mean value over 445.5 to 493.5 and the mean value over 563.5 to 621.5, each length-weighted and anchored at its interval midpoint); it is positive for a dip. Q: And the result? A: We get 5.7 km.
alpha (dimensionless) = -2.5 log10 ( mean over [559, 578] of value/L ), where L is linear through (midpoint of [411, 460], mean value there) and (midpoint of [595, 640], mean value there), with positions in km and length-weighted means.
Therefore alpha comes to 0.15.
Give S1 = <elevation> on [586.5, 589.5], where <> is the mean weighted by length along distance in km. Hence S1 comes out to 1.38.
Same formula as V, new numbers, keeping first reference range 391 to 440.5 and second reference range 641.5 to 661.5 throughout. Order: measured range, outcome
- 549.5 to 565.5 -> -3.47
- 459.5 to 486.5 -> 3.48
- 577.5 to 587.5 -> -1.43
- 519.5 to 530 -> 4.96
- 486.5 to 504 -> 5.22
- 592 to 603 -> -3.74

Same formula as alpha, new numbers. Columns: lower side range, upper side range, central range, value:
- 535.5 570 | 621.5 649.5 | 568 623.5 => -0.103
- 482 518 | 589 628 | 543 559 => -0.205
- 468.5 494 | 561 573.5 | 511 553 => 0.386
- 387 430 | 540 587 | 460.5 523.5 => 0.478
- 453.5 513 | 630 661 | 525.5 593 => -0.137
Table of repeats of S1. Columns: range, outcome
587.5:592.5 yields 1.38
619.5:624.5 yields 1.62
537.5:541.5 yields 1.08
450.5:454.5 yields 1.33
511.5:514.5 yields 0.558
